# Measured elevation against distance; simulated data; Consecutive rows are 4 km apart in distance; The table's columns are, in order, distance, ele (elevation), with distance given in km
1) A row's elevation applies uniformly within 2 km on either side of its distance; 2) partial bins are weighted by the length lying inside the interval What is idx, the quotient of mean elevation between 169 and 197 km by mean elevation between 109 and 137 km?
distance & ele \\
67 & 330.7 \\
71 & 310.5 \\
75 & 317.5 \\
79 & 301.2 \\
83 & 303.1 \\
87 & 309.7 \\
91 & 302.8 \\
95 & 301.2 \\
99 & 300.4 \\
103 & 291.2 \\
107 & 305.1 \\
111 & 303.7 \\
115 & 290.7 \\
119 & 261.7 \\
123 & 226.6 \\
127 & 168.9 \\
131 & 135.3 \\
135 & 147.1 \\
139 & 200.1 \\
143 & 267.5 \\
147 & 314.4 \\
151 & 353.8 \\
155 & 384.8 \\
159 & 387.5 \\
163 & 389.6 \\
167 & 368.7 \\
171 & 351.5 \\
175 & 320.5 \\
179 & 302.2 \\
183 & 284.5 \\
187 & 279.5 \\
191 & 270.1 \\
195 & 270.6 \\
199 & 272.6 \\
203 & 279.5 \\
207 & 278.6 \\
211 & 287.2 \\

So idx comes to 1.4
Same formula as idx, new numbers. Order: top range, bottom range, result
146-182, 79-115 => 1.17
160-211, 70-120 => 1.02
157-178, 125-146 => 1.90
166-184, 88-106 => 1.09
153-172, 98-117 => 1.27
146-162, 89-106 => 1.22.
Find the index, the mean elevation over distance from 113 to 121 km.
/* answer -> 276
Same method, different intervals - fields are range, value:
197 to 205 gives 276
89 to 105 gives 299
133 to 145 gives 205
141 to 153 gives 312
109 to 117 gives 297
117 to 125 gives 244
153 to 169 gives 383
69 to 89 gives 308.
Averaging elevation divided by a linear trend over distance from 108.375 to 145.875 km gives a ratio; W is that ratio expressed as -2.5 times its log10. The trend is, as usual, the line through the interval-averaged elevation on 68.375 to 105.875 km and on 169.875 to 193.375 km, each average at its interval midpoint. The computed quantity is 0.32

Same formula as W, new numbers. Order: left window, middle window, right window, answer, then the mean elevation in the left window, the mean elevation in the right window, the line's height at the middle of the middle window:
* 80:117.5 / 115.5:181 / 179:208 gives 0.006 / 300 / 278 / 289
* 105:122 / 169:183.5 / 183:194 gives -0.146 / 287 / 276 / 278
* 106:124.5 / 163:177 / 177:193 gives -0.241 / 277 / 284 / 283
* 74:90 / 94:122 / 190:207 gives 0.033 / 307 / 274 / 300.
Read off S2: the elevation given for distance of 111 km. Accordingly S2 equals 303.7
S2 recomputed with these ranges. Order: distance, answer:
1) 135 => 147.1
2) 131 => 135.3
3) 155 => 384.8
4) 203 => 279.5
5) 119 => 261.7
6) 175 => 320.5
